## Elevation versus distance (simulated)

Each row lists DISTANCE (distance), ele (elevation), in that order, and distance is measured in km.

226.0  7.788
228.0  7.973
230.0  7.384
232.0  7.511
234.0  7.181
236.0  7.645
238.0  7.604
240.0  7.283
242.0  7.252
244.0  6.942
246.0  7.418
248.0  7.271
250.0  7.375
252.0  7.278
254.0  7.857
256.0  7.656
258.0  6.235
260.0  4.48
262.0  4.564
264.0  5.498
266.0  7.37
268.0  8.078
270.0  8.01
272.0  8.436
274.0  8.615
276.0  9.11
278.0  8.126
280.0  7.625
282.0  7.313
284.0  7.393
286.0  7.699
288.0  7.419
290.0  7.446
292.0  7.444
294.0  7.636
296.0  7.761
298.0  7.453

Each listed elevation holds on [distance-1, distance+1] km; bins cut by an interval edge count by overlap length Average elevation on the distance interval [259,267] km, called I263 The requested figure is 5.48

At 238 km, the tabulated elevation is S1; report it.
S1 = 7.604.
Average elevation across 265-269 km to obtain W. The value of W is 7.72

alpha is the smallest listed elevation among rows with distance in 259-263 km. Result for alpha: 4.48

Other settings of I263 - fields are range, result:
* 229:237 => 7.43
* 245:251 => 7.35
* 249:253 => 7.33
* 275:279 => 8.62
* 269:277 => 8.54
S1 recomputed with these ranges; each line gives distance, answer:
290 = 7.446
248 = 7.271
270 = 8.01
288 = 7.419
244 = 6.942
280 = 7.625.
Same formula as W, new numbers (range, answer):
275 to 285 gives 7.91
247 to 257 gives 7.49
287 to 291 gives 7.43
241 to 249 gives 7.22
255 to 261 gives 6.12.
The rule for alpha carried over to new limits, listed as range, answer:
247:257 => 7.271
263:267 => 5.498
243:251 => 6.942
